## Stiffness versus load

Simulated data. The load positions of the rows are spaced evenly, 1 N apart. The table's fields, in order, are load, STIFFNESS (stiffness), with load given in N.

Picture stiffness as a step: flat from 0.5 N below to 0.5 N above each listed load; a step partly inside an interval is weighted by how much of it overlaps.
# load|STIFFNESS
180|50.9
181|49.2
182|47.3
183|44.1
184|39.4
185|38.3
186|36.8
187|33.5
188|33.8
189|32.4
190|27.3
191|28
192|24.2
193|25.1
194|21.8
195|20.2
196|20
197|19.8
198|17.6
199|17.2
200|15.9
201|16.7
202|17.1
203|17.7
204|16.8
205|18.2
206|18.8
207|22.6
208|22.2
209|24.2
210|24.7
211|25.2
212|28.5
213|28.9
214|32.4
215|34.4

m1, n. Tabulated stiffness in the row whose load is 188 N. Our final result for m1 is 33.8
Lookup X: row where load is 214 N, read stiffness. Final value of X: 32.4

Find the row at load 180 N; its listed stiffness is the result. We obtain 50.9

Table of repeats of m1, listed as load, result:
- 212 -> 28.5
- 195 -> 20.2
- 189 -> 32.4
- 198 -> 17.6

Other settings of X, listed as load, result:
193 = 25.1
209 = 24.2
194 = 21.8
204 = 16.8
